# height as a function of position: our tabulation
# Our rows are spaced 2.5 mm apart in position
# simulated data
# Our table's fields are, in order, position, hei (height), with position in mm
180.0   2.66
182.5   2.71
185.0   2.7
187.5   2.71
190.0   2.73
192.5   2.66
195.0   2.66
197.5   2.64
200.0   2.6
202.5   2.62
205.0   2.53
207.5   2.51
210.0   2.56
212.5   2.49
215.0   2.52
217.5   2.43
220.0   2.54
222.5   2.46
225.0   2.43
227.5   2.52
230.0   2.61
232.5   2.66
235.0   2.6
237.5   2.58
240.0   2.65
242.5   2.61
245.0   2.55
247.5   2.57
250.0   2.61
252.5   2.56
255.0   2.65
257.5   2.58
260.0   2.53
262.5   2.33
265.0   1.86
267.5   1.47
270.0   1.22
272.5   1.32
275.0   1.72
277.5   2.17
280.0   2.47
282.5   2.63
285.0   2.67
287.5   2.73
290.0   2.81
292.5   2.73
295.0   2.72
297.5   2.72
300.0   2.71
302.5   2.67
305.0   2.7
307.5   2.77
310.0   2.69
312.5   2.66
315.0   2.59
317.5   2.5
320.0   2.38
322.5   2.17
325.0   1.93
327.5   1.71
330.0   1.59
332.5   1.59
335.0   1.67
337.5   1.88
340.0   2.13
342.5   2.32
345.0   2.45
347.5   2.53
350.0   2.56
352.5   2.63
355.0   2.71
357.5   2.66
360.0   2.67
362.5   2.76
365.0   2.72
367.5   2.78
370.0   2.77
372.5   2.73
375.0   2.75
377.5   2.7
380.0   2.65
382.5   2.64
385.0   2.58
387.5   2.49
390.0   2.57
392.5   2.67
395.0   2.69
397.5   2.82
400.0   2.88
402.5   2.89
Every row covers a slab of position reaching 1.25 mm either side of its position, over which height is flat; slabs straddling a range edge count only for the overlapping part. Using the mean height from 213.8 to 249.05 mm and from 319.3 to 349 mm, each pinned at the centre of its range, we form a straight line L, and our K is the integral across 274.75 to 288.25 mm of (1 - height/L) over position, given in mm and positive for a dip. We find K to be -0.8 mm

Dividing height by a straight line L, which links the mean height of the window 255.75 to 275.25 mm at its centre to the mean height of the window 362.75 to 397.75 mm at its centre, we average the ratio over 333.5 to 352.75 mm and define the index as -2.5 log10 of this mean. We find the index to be 0.09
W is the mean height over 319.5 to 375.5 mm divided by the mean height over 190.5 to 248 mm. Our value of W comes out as 0.91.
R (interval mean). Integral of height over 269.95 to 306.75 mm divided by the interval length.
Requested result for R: 2.44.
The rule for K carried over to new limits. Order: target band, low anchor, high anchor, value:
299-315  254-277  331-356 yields -4.4 mm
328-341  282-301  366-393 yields 4.5 mm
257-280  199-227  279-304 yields 6.3 mm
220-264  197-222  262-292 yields -4.1 mm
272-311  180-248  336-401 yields 0.9 mm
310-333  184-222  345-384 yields 4.2 mm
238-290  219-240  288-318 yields 6.1 mm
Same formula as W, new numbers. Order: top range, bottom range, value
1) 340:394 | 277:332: 1.06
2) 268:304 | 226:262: 0.91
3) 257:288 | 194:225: 0.83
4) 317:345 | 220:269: 0.81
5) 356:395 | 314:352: 1.25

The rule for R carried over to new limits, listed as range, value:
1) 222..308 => 2.44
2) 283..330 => 2.52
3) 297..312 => 2.71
